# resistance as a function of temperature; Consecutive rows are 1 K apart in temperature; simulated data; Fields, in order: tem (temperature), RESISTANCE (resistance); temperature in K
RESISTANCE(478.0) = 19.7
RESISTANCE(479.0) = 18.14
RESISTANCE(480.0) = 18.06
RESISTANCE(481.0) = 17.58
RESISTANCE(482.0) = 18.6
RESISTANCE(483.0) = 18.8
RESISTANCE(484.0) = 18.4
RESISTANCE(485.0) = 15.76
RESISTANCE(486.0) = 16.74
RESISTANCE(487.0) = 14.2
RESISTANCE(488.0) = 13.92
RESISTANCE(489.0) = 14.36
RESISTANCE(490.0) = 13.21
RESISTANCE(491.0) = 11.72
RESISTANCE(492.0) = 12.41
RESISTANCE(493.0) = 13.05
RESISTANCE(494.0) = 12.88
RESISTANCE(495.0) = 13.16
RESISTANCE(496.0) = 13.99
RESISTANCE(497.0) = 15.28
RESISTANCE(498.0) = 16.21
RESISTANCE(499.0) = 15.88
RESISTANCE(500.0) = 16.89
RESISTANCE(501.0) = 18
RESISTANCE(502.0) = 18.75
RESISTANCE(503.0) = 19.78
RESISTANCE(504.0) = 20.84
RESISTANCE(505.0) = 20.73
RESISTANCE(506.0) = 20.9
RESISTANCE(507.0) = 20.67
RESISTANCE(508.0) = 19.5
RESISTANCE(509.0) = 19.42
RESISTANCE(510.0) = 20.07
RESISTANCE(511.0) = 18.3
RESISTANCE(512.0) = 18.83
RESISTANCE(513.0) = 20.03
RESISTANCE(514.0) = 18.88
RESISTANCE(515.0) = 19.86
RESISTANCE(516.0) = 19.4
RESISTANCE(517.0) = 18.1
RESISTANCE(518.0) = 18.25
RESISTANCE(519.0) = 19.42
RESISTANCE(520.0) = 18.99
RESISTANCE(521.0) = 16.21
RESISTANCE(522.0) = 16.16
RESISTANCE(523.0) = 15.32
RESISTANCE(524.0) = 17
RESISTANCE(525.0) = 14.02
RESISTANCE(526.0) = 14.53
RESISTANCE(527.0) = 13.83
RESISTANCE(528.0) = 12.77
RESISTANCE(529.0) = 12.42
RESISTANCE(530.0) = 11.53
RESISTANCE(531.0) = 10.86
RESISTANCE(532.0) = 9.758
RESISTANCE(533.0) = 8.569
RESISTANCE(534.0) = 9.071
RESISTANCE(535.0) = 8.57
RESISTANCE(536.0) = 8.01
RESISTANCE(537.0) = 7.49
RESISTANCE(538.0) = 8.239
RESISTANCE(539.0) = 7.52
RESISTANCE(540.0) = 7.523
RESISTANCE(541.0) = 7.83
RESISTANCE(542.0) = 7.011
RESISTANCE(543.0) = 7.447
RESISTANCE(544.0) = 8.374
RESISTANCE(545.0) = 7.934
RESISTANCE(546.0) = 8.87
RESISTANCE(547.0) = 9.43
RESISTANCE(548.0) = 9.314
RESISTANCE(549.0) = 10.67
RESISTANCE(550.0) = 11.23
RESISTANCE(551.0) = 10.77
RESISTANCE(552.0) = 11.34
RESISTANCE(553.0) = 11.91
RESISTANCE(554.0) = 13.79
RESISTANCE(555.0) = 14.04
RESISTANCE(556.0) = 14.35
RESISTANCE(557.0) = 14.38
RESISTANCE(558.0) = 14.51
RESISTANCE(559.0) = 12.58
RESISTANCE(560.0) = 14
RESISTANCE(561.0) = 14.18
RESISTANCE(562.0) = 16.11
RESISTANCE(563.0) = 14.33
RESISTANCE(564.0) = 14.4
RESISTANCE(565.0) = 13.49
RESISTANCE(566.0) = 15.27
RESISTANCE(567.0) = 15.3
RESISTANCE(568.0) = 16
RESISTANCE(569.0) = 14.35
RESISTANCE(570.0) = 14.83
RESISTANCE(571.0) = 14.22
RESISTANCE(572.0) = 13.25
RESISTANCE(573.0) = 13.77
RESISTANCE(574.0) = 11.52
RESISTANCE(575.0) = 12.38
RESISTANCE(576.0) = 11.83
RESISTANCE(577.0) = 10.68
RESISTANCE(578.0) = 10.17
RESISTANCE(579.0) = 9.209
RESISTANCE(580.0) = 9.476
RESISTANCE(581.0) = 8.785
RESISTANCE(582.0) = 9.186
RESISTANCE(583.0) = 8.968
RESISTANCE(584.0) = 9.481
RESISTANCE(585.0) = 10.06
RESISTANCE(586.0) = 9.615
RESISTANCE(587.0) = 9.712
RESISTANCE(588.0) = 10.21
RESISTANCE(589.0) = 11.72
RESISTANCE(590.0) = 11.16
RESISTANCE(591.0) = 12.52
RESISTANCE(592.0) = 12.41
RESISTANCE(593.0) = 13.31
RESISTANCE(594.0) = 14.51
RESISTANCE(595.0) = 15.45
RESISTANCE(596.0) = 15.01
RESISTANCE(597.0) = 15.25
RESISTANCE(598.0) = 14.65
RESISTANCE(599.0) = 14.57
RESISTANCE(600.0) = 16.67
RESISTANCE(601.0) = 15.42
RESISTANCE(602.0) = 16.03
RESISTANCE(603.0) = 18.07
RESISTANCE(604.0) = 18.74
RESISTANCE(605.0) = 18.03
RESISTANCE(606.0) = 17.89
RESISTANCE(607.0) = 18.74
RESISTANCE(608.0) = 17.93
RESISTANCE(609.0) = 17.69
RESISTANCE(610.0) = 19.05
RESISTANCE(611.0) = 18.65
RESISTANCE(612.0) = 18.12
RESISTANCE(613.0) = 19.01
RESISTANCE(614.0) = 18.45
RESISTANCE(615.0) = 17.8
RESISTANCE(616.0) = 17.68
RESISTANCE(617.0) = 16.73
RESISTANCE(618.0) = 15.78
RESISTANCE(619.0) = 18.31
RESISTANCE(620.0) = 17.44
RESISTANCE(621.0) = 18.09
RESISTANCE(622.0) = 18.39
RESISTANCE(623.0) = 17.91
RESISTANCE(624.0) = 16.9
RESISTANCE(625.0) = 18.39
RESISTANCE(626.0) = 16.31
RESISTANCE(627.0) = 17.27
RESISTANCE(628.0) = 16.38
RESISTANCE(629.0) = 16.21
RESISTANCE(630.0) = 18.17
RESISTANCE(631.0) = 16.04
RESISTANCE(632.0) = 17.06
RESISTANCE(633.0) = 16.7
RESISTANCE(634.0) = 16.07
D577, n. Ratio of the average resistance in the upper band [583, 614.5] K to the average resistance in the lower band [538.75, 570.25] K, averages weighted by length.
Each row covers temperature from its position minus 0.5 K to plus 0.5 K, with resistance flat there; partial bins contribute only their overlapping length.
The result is 1.25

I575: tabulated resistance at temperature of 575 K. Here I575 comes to 12.38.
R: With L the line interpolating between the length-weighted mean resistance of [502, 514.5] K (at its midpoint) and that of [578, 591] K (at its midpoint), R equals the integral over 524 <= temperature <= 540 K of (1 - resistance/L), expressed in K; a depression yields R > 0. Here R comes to 5.9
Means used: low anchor 19.8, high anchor 9.92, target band 10.6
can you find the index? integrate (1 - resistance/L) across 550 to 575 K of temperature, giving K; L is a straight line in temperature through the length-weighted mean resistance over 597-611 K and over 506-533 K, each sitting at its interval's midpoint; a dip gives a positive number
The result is 4.6 K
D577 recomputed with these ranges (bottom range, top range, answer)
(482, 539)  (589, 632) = 1.07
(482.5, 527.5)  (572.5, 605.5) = 0.75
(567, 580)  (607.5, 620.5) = 1.41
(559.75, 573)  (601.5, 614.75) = 1.25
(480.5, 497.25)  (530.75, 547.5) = 0.56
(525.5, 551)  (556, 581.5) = 1.38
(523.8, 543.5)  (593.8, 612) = 1.67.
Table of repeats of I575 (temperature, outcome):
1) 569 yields 14.35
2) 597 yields 15.25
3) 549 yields 10.67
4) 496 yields 13.99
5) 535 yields 8.57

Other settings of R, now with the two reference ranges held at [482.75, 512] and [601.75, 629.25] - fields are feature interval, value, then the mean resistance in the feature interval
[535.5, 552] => 8.1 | 8.69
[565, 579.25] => 3.5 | 13.1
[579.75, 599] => 6.3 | 11.8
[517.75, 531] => 1.4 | 15.2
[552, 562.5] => 2.1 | 13.9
